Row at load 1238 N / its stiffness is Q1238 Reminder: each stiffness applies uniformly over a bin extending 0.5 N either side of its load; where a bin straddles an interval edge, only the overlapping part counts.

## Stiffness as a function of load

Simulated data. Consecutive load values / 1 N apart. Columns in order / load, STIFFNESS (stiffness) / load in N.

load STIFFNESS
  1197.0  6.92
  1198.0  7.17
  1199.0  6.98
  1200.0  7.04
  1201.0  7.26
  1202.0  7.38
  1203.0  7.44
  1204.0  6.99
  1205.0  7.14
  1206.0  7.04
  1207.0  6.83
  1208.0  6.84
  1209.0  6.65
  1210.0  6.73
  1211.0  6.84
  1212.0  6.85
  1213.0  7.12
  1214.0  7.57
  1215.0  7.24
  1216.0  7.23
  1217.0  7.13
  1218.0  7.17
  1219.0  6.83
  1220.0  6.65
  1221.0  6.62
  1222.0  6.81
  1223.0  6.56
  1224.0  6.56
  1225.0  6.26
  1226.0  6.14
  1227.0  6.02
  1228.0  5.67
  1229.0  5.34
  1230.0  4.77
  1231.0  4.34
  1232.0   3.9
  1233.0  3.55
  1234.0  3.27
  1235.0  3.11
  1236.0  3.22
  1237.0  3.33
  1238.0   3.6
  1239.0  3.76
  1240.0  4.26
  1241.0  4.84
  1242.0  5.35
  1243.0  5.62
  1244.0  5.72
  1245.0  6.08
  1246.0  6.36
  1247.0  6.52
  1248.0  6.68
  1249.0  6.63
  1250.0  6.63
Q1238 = 3.6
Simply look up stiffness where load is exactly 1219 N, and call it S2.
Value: 6.83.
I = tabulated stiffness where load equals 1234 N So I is 3.27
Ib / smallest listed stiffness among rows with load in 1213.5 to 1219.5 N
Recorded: 6.83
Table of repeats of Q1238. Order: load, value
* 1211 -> 6.84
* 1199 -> 6.98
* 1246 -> 6.36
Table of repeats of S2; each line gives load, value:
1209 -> 6.65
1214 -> 7.57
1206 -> 7.04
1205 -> 7.14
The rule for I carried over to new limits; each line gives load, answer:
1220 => 6.65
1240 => 4.26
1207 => 6.83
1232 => 3.9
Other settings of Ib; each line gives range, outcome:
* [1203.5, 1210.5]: 6.65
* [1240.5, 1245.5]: 4.84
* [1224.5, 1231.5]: 4.34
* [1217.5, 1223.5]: 6.56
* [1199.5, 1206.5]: 6.99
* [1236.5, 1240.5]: 3.33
